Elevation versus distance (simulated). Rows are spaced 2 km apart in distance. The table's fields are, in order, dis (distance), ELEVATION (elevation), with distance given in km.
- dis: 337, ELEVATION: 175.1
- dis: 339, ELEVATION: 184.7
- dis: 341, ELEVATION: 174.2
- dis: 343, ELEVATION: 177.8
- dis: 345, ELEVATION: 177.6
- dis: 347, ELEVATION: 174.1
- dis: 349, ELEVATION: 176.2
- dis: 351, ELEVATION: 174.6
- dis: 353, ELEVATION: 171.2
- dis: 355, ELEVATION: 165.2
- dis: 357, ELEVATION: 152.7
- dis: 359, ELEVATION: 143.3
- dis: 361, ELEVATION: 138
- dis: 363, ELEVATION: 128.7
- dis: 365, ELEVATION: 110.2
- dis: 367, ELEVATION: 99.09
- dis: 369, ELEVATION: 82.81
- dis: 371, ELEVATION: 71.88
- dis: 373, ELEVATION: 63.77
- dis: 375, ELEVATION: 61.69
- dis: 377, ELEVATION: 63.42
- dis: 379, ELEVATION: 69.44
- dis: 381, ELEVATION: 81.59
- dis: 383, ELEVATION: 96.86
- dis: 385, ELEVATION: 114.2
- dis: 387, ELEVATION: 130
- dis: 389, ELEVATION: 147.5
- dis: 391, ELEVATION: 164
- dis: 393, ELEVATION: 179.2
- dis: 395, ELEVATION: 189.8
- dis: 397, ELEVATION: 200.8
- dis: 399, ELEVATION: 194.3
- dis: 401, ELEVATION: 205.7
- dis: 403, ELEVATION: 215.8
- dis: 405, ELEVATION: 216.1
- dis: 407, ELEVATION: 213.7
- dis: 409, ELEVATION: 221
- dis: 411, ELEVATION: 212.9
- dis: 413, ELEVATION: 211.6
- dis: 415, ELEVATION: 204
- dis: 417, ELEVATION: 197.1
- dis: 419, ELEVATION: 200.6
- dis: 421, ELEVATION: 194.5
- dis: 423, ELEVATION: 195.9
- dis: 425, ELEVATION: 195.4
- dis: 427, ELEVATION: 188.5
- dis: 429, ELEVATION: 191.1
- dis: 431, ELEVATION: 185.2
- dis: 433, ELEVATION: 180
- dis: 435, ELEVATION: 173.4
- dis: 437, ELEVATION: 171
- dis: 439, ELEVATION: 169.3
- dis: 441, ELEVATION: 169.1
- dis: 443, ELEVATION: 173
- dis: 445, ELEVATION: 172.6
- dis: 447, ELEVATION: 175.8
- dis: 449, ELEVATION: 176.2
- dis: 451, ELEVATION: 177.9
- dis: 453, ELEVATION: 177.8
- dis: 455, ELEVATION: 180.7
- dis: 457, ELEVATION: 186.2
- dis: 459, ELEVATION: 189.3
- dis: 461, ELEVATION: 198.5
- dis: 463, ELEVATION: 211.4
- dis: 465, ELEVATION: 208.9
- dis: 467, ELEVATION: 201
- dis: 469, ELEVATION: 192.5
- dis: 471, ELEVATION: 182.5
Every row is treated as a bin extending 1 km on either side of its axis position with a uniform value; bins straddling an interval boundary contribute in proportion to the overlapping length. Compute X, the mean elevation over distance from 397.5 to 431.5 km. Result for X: 203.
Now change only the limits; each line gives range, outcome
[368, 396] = 108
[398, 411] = 211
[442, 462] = 181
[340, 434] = 160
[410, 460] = 186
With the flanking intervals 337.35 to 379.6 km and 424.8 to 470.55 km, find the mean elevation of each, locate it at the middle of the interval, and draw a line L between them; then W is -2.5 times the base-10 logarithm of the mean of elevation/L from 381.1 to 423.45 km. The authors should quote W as -0.16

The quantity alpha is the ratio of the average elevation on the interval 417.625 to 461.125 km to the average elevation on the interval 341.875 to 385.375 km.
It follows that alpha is 1.49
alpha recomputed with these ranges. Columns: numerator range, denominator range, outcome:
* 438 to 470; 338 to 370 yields 1.22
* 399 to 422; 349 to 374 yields 1.63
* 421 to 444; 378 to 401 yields 1.25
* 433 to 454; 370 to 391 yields 1.86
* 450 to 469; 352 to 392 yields 1.71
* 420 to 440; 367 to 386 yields 2.32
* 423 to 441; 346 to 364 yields 1.15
